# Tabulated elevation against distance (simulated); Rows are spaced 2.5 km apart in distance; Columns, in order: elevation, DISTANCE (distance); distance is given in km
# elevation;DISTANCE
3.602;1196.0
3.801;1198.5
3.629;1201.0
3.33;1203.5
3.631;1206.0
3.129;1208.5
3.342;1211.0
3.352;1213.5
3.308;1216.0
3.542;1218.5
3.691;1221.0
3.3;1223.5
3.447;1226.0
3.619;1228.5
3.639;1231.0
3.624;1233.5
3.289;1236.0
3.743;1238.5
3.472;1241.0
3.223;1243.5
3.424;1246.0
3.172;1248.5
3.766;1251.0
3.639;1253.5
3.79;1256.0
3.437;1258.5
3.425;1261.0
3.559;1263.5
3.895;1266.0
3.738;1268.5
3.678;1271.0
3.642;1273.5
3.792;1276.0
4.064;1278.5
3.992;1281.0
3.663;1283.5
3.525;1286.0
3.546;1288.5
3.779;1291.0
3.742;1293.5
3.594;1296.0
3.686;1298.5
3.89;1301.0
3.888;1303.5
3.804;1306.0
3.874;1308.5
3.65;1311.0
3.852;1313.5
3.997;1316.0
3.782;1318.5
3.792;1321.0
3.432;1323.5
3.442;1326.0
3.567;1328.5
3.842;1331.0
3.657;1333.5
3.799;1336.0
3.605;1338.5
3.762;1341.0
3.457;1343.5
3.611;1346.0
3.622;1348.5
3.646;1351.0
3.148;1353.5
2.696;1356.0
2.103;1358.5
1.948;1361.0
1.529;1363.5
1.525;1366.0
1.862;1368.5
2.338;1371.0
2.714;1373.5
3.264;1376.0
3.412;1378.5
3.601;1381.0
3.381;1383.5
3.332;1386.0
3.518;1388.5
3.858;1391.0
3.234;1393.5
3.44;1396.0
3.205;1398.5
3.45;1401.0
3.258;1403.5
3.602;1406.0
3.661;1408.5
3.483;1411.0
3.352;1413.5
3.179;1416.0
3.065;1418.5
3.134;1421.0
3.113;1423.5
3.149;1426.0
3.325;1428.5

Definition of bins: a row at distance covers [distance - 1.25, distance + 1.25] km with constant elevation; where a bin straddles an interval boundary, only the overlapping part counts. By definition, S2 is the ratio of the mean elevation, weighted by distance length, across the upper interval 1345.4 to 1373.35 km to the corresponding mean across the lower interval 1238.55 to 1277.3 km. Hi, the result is 0.7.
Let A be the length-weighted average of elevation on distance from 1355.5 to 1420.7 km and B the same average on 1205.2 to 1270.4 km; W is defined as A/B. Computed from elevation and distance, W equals 0.86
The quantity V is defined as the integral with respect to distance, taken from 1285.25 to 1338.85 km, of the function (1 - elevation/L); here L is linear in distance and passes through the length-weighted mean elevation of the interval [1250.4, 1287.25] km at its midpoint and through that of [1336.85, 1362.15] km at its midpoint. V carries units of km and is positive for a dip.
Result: -4.7 km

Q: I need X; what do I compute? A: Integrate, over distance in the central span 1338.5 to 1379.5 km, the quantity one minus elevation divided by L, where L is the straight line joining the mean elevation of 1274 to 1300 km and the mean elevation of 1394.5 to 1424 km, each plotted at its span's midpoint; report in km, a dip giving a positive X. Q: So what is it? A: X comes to 8.1 km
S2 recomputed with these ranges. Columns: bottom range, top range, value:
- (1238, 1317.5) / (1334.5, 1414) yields 0.85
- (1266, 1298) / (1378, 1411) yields 0.93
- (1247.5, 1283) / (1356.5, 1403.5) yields 0.78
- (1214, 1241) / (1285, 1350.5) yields 1.05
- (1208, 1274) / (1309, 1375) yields 0.90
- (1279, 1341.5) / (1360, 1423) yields 0.82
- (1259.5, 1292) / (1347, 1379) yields 0.70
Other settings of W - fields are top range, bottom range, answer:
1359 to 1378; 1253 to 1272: 0.61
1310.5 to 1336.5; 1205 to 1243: 1.07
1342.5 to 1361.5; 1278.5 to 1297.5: 0.83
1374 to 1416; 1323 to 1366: 1.08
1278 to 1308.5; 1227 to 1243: 1.06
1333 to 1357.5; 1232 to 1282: 0.96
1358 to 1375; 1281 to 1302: 0.55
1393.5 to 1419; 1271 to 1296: 0.90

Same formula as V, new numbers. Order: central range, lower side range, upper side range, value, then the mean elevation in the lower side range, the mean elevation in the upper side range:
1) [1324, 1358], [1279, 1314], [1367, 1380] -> -3.7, 3.75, 2.71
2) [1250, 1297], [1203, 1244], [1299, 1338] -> -1.2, 3.46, 3.75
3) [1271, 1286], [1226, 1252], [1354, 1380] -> -3.1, 3.49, 2.37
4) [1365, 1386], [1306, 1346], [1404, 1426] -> 4.0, 3.7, 3.31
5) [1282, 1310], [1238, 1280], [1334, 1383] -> -3.0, 3.62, 2.95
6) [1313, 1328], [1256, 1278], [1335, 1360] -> -1.1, 3.67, 3.33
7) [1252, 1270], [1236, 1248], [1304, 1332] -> -0.7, 3.43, 3.73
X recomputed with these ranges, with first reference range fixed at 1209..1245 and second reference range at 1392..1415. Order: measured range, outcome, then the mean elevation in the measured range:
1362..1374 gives 5.2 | 1.95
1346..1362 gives 2.3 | 2.93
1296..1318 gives -2.4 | 3.82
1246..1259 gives -0.4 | 3.55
